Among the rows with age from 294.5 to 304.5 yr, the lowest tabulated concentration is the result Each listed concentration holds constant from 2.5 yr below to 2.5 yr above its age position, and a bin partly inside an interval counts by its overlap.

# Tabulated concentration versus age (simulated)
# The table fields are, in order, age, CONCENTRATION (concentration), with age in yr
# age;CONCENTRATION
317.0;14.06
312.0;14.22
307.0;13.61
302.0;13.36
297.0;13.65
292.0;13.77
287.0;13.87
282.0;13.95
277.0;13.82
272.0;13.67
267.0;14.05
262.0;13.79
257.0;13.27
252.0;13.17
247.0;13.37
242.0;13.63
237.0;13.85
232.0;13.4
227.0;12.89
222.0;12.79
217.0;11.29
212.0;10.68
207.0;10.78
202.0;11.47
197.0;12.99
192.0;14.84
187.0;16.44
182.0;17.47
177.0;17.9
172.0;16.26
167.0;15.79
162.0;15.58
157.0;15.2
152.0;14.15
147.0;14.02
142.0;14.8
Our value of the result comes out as 13.36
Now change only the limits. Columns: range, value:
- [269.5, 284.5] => 13.67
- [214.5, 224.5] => 11.29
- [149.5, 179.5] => 14.15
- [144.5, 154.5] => 14.02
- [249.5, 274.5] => 13.17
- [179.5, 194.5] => 14.84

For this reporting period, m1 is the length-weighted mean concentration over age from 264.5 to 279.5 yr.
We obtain 13.8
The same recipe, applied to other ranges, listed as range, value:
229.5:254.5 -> 13.5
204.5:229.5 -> 11.7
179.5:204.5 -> 14.6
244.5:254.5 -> 13.3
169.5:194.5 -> 16.6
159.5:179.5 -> 16.4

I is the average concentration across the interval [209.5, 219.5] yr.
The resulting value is 11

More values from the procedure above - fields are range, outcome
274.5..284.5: 13.9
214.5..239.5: 12.8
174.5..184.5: 17.7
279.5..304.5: 13.7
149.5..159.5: 14.7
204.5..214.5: 10.7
